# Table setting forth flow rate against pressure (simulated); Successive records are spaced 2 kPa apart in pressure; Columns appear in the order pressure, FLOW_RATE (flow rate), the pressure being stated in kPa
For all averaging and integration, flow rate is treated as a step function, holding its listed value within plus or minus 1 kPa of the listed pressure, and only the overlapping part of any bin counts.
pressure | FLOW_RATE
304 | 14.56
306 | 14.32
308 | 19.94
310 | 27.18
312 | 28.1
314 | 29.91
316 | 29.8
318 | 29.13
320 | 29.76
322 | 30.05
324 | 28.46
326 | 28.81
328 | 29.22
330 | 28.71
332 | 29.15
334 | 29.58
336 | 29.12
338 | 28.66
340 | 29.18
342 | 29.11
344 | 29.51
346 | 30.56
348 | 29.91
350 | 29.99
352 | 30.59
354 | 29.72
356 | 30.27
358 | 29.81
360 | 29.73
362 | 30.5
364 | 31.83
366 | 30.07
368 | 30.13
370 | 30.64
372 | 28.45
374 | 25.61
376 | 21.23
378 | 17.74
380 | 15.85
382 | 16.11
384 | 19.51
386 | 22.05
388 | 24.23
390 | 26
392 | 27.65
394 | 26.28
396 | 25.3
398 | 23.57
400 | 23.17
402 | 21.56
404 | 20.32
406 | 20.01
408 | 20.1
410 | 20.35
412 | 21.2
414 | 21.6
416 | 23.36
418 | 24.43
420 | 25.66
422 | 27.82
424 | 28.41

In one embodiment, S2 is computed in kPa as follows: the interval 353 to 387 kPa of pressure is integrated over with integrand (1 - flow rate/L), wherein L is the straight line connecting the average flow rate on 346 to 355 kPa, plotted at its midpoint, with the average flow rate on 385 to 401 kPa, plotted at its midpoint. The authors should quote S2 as 2.4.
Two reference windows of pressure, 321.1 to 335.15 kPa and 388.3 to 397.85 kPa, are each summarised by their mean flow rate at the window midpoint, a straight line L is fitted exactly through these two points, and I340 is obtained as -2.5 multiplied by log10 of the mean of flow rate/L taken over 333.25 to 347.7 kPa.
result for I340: -0.03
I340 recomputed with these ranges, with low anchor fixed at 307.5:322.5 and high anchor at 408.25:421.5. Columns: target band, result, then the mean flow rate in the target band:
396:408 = 0.08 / 21.9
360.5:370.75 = -0.20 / 30.6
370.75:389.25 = 0.16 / 21.4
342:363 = -0.15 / 30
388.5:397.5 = -0.09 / 26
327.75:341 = -0.07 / 29.1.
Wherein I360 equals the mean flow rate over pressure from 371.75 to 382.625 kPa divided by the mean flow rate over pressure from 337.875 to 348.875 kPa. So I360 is 0.69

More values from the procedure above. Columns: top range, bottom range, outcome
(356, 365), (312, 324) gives 1.03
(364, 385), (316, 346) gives 0.82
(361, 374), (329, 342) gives 1.03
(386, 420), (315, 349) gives 0.79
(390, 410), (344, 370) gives 0.76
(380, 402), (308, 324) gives 0.81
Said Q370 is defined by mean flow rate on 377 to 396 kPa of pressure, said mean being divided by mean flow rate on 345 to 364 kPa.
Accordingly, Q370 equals 0.7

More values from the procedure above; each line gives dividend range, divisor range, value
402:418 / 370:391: 0.96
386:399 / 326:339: 0.87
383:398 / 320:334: 0.84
